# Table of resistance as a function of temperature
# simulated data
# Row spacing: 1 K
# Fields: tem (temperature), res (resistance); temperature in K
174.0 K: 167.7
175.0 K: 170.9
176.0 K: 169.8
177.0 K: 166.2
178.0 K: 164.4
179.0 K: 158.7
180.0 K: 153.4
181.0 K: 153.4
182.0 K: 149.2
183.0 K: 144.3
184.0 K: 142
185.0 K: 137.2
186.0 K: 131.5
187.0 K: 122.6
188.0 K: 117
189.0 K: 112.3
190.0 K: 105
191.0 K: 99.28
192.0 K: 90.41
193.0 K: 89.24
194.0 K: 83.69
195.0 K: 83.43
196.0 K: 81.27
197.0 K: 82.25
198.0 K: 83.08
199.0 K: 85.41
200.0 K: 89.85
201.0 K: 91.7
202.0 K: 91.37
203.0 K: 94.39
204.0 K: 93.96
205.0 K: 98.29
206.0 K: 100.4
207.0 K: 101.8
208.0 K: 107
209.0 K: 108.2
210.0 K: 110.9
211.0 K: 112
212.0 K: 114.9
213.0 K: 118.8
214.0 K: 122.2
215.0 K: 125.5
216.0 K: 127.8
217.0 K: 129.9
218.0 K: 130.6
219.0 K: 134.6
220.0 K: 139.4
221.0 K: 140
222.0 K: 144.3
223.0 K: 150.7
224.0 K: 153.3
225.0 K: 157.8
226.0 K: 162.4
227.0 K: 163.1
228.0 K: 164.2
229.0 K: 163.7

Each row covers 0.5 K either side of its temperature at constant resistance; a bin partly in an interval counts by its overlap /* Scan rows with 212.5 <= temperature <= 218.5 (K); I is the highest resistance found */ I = 130.6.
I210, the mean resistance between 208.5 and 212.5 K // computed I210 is 112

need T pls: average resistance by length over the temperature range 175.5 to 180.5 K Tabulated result 162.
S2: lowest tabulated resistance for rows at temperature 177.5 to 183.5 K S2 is 144.3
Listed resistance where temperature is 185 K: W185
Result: 137.2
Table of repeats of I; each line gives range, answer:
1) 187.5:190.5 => 117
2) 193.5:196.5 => 83.69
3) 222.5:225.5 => 157.8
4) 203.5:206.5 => 100.4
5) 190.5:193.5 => 99.28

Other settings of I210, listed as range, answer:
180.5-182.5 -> 151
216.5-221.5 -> 135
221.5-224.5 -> 149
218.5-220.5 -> 137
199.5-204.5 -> 92.3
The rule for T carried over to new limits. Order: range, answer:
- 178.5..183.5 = 152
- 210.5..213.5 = 115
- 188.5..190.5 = 109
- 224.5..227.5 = 161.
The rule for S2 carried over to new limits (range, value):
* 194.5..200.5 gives 81.27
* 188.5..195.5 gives 83.43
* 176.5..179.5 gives 158.7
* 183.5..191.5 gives 99.28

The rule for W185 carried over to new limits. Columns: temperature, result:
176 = 169.8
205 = 98.29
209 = 108.2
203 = 94.39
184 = 142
